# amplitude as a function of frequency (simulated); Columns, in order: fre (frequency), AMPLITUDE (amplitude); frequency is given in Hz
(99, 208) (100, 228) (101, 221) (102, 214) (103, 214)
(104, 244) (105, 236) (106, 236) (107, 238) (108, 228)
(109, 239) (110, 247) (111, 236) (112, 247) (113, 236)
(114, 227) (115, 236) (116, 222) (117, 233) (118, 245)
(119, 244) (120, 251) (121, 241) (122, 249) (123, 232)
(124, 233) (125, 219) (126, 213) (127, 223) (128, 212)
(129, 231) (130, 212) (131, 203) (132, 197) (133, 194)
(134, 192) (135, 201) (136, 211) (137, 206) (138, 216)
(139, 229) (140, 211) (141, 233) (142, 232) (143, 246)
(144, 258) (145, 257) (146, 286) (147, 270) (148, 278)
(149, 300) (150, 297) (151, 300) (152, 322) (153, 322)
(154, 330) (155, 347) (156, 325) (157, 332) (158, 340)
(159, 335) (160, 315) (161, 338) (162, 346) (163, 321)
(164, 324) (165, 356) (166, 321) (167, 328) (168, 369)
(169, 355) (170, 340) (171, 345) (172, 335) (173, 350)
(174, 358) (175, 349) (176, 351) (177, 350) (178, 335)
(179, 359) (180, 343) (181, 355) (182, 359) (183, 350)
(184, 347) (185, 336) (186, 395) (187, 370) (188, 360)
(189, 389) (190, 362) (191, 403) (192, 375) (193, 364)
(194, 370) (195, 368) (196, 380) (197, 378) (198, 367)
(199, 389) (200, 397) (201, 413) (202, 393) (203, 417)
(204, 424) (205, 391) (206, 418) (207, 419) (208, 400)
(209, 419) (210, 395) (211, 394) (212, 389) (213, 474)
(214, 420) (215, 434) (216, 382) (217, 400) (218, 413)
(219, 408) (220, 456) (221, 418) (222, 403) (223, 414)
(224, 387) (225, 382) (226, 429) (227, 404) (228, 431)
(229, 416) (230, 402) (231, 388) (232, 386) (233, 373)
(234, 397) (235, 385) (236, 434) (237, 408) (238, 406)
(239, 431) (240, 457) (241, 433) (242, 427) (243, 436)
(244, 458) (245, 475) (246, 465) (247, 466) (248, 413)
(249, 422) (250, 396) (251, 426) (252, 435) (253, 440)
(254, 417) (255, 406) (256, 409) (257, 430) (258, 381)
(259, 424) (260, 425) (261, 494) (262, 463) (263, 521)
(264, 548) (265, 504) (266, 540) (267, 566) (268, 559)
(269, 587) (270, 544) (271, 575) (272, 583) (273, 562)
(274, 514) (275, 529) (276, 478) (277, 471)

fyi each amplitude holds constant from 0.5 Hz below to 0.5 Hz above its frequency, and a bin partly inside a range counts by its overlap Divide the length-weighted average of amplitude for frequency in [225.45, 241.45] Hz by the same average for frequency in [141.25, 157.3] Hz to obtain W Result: 1.41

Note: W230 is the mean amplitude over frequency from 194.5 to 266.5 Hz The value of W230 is 421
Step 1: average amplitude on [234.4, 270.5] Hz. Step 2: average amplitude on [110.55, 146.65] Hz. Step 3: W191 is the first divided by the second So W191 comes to 2.0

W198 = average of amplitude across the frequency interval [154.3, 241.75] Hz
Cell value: 381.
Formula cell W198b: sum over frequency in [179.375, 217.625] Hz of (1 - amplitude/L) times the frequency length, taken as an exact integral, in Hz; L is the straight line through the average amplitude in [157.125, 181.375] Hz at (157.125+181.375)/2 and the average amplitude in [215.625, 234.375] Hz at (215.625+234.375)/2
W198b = -1.27 Hz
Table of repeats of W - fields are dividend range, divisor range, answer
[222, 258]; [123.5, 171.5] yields 1.51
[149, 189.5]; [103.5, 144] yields 1.50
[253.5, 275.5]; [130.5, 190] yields 1.62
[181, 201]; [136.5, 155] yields 1.39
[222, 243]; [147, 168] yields 1.27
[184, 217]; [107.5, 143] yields 1.74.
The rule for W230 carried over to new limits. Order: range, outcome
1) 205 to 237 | 408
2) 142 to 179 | 322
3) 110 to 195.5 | 294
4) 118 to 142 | 220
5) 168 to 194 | 358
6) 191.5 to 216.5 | 399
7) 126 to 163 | 265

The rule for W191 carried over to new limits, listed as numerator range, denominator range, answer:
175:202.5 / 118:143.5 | 1.66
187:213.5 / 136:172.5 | 1.31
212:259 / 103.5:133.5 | 1.82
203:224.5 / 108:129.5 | 1.76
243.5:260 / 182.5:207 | 1.12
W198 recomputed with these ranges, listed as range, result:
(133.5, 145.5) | 224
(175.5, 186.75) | 353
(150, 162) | 327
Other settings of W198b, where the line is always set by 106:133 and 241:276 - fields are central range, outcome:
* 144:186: -2.74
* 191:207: -0.84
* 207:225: -0.46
